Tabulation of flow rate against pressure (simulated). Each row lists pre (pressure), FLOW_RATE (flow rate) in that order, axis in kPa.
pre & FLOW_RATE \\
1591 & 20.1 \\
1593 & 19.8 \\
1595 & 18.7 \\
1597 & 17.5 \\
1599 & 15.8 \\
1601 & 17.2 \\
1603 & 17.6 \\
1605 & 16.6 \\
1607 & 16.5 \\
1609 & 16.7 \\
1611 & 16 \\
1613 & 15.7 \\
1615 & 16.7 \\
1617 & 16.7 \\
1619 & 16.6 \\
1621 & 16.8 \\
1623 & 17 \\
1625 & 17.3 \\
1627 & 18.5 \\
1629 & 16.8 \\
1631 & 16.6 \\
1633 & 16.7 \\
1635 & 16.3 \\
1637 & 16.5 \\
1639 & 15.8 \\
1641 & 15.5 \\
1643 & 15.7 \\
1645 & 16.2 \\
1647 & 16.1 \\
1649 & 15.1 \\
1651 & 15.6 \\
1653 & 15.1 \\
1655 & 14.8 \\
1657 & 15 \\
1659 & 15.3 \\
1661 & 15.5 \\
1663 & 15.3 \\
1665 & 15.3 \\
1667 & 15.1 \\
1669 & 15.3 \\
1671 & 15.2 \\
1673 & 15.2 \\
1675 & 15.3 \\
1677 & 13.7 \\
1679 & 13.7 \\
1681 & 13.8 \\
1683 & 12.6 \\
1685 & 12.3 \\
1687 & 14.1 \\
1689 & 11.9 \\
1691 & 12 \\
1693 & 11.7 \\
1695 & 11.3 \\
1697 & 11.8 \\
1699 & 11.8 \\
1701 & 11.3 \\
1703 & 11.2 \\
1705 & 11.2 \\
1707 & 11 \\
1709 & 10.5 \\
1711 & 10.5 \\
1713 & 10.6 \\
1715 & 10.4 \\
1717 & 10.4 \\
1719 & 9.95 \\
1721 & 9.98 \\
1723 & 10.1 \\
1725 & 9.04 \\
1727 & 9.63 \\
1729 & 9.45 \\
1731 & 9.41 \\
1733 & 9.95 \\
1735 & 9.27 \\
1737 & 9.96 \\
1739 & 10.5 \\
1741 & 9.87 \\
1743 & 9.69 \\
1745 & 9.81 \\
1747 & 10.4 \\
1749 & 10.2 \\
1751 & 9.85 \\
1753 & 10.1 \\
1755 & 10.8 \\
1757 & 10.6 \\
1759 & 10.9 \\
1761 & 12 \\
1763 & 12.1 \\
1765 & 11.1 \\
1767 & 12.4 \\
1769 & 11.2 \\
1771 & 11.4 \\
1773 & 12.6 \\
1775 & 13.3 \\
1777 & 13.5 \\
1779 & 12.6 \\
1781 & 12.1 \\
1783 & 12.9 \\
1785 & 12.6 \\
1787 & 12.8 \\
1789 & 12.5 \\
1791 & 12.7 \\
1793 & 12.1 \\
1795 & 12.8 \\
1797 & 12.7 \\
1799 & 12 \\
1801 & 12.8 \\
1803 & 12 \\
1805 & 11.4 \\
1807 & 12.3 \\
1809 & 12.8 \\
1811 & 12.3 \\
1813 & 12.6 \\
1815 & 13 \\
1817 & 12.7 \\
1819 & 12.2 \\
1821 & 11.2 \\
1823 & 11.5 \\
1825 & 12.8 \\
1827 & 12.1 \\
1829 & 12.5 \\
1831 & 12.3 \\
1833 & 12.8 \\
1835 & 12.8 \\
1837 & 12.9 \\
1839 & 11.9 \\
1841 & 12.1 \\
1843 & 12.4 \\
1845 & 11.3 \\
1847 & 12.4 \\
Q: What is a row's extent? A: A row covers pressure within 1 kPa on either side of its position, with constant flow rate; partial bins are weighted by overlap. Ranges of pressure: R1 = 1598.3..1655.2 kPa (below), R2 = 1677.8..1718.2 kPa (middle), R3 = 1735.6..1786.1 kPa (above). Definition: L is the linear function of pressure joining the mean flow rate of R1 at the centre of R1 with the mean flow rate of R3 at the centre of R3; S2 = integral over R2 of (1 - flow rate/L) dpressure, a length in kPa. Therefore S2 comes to 5.9 kPa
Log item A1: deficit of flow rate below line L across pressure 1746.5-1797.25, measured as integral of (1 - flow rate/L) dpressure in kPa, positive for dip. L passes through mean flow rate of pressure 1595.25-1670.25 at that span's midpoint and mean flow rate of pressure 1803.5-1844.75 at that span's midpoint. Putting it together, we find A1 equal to 5.7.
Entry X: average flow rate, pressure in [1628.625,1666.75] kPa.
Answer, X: 15.7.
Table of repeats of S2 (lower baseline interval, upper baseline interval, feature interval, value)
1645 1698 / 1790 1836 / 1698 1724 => 5.7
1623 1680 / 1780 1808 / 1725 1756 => 8.5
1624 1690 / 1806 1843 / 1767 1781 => 0.9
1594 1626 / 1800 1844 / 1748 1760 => 2.9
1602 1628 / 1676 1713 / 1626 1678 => -4.0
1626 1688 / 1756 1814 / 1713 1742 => 8.0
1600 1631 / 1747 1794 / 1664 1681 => 0.2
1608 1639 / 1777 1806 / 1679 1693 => 2.2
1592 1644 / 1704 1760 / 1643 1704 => -1.7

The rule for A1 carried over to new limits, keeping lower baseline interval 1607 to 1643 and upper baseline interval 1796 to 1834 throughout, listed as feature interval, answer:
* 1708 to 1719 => 3.1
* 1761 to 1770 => 1.1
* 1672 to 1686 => 1.4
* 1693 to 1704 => 2.5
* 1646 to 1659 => 0.5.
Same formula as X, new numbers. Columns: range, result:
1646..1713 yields 13.5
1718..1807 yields 11.2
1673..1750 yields 11.1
